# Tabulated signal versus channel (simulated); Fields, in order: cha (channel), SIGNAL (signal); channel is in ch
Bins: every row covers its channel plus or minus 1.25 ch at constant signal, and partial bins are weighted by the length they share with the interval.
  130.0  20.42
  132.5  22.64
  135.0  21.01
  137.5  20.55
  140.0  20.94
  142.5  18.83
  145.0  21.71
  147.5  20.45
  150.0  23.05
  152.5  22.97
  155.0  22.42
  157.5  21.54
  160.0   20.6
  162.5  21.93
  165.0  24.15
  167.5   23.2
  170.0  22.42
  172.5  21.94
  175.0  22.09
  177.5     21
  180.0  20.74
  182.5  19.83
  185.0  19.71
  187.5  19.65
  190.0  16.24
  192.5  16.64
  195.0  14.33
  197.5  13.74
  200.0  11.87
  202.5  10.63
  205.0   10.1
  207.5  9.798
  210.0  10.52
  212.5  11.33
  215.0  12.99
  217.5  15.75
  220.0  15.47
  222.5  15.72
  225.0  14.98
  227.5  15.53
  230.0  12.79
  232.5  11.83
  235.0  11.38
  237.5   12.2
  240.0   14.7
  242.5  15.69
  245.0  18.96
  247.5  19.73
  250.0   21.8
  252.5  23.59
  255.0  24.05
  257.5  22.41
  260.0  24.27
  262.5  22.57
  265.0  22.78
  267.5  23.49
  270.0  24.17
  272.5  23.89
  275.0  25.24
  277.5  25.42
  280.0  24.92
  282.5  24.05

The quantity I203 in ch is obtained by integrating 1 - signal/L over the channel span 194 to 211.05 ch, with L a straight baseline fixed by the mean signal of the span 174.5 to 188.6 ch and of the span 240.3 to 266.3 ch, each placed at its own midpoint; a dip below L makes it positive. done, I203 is 7.5 ch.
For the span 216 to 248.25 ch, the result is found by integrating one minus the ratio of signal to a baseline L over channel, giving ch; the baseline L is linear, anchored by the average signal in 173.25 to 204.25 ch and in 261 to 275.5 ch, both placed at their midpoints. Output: 9.0 ch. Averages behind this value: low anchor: 17.2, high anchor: 23.6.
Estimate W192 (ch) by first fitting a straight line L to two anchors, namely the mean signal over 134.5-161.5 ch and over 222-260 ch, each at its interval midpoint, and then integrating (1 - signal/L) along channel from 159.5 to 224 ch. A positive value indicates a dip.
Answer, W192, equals 8.5 ch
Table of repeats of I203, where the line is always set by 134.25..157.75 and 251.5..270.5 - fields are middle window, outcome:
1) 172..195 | 2.7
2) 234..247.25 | 4.6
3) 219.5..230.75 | 3.9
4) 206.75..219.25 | 5.7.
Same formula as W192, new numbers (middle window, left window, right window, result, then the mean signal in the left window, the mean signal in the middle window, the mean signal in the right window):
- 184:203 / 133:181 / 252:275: 5.8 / 21.7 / 15.5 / 23.6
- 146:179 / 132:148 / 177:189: -2.8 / 20.8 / 22.1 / 20.1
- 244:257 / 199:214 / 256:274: -0.9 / 10.7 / 21.7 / 23.4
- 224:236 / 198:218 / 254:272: 2.1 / 11.5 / 13.3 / 23.4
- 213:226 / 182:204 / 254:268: 2.7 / 15.6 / 14.8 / 23.2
